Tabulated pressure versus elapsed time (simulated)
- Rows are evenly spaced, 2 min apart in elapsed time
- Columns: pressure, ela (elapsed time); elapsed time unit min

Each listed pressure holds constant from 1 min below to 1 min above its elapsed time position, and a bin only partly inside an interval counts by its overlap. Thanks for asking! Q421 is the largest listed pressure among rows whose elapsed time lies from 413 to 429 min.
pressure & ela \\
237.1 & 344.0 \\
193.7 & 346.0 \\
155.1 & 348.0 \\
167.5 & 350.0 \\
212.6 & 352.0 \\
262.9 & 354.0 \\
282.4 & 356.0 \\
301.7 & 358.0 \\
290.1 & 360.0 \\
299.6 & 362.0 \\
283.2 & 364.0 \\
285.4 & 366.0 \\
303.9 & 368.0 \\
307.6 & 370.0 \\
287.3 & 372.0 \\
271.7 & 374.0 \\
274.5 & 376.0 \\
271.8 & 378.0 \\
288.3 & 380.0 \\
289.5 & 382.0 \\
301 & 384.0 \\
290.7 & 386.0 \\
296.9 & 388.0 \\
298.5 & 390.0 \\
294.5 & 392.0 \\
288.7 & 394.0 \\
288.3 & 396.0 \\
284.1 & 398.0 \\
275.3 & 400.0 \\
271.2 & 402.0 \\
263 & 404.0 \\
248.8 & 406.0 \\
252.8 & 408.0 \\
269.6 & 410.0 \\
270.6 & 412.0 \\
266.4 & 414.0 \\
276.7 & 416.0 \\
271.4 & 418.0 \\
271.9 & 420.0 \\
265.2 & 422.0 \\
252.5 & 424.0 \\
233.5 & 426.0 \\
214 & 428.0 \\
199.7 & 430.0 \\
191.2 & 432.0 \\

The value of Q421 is 276.7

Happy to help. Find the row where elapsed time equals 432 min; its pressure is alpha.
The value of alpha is 191.2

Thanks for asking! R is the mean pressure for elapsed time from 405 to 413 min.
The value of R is 260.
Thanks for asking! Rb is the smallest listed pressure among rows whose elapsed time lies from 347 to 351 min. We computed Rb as 155.1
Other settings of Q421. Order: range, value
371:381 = 288.3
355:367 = 301.7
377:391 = 301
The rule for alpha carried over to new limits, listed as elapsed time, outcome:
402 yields 271.2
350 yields 167.5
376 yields 274.5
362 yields 299.6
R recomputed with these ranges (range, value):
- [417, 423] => 269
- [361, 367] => 289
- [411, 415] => 268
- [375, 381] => 278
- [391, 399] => 289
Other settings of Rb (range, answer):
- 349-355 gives 167.5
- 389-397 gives 288.3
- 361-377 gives 271.7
